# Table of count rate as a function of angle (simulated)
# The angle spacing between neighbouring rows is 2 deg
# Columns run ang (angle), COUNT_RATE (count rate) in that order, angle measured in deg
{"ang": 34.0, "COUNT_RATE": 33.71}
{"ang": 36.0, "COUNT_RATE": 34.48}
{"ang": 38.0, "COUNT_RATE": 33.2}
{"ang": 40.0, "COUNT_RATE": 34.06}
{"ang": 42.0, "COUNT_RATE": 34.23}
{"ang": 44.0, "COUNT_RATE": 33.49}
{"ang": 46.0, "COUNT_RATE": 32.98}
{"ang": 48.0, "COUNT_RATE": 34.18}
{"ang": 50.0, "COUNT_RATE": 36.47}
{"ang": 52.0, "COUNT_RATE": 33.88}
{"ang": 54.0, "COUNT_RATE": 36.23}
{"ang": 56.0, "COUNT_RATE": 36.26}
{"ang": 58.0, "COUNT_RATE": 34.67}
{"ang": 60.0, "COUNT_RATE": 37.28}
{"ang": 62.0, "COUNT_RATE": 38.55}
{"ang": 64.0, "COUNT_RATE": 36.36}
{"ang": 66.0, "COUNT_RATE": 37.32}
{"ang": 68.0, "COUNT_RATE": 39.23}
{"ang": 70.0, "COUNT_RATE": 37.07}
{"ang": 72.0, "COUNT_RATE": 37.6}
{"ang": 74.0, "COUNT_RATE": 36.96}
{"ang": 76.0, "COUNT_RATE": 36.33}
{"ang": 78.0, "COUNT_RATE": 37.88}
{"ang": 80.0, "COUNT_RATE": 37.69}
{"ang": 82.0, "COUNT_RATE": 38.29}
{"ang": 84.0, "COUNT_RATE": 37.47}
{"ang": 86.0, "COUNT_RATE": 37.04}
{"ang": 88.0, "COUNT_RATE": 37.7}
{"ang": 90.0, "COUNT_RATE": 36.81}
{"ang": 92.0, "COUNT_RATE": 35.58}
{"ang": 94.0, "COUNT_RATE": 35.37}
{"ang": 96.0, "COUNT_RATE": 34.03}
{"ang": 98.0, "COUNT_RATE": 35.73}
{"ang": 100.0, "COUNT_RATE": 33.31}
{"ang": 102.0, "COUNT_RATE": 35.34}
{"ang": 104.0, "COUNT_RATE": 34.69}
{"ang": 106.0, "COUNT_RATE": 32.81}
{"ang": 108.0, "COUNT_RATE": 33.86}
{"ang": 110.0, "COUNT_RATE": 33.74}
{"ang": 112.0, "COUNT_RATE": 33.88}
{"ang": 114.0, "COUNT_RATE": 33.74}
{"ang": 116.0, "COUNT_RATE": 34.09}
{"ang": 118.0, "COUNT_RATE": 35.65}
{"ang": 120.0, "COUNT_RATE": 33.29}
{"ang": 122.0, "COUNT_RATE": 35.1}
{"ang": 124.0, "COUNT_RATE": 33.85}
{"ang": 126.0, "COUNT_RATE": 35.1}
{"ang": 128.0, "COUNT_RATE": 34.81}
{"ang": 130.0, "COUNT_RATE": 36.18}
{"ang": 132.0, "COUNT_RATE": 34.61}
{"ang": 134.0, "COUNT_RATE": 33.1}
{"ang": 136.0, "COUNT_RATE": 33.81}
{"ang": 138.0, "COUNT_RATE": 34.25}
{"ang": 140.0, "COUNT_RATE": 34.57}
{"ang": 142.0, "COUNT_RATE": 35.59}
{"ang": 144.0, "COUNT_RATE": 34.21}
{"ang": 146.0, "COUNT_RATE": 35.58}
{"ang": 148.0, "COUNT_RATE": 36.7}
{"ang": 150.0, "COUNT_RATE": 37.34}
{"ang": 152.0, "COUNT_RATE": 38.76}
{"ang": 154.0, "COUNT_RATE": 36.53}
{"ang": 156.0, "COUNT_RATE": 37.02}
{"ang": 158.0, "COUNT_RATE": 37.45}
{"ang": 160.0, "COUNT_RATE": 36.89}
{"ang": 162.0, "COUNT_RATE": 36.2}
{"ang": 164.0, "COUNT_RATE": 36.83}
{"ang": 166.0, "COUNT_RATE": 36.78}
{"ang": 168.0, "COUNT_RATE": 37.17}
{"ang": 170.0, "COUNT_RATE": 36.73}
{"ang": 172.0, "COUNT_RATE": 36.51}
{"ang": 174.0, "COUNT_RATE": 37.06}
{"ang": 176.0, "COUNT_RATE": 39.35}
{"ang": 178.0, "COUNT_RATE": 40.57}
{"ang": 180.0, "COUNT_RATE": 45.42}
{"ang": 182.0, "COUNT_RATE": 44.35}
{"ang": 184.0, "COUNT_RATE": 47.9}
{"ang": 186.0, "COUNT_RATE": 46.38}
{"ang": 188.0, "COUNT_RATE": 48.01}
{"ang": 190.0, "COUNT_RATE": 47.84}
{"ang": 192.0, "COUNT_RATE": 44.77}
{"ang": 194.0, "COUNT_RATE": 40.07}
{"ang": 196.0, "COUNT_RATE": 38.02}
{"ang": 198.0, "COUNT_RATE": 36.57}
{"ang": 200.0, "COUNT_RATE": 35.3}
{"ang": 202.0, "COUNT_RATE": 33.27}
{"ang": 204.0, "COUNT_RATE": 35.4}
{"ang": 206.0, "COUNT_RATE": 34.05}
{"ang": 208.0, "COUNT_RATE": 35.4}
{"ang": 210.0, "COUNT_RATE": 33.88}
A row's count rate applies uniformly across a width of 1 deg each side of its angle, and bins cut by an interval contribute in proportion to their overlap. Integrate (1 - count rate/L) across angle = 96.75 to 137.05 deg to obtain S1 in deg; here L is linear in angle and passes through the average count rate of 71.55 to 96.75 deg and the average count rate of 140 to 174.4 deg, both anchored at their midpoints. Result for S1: 2.6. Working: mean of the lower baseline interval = 36.8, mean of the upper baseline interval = 36.6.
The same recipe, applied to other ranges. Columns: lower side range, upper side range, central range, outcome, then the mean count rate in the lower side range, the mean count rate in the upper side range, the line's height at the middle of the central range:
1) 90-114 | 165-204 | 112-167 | 2.6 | 34.5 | 40.5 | 37.2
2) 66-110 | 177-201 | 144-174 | 3.0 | 36.2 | 42.9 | 40.9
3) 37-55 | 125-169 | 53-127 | -1.8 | 34.3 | 35.9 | 35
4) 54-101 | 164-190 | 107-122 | 1.7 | 36.7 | 41.4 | 38.5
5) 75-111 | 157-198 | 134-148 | 1.4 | 35.8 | 40.6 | 38.5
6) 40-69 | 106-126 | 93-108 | 0.0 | 35.7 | 34.1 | 34.5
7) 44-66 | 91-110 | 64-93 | -1.9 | 35.7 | 34.5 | 35.1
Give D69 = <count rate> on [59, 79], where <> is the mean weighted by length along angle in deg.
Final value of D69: 37.5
